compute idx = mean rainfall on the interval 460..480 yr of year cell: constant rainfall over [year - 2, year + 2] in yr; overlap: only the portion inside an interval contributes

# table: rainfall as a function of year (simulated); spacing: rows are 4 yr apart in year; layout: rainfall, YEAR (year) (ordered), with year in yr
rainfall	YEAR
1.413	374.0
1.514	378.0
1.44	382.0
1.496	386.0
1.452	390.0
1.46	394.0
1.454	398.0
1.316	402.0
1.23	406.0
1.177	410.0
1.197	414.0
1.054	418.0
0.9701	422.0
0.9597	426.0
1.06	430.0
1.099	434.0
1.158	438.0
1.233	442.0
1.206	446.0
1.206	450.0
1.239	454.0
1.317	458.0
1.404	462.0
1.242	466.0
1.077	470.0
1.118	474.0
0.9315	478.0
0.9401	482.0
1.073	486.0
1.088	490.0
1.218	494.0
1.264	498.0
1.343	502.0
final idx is 1.15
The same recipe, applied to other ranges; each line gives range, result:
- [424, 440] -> 1.07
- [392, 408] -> 1.37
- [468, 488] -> 1.03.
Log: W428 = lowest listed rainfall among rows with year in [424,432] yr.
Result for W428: 0.9597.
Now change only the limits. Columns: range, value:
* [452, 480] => 0.9315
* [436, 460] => 1.158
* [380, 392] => 1.44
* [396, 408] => 1.23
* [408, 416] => 1.177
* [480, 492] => 0.9401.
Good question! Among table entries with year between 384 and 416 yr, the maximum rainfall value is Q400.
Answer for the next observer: 1.496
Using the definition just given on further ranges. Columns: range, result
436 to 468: 1.404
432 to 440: 1.158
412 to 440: 1.197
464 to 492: 1.242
